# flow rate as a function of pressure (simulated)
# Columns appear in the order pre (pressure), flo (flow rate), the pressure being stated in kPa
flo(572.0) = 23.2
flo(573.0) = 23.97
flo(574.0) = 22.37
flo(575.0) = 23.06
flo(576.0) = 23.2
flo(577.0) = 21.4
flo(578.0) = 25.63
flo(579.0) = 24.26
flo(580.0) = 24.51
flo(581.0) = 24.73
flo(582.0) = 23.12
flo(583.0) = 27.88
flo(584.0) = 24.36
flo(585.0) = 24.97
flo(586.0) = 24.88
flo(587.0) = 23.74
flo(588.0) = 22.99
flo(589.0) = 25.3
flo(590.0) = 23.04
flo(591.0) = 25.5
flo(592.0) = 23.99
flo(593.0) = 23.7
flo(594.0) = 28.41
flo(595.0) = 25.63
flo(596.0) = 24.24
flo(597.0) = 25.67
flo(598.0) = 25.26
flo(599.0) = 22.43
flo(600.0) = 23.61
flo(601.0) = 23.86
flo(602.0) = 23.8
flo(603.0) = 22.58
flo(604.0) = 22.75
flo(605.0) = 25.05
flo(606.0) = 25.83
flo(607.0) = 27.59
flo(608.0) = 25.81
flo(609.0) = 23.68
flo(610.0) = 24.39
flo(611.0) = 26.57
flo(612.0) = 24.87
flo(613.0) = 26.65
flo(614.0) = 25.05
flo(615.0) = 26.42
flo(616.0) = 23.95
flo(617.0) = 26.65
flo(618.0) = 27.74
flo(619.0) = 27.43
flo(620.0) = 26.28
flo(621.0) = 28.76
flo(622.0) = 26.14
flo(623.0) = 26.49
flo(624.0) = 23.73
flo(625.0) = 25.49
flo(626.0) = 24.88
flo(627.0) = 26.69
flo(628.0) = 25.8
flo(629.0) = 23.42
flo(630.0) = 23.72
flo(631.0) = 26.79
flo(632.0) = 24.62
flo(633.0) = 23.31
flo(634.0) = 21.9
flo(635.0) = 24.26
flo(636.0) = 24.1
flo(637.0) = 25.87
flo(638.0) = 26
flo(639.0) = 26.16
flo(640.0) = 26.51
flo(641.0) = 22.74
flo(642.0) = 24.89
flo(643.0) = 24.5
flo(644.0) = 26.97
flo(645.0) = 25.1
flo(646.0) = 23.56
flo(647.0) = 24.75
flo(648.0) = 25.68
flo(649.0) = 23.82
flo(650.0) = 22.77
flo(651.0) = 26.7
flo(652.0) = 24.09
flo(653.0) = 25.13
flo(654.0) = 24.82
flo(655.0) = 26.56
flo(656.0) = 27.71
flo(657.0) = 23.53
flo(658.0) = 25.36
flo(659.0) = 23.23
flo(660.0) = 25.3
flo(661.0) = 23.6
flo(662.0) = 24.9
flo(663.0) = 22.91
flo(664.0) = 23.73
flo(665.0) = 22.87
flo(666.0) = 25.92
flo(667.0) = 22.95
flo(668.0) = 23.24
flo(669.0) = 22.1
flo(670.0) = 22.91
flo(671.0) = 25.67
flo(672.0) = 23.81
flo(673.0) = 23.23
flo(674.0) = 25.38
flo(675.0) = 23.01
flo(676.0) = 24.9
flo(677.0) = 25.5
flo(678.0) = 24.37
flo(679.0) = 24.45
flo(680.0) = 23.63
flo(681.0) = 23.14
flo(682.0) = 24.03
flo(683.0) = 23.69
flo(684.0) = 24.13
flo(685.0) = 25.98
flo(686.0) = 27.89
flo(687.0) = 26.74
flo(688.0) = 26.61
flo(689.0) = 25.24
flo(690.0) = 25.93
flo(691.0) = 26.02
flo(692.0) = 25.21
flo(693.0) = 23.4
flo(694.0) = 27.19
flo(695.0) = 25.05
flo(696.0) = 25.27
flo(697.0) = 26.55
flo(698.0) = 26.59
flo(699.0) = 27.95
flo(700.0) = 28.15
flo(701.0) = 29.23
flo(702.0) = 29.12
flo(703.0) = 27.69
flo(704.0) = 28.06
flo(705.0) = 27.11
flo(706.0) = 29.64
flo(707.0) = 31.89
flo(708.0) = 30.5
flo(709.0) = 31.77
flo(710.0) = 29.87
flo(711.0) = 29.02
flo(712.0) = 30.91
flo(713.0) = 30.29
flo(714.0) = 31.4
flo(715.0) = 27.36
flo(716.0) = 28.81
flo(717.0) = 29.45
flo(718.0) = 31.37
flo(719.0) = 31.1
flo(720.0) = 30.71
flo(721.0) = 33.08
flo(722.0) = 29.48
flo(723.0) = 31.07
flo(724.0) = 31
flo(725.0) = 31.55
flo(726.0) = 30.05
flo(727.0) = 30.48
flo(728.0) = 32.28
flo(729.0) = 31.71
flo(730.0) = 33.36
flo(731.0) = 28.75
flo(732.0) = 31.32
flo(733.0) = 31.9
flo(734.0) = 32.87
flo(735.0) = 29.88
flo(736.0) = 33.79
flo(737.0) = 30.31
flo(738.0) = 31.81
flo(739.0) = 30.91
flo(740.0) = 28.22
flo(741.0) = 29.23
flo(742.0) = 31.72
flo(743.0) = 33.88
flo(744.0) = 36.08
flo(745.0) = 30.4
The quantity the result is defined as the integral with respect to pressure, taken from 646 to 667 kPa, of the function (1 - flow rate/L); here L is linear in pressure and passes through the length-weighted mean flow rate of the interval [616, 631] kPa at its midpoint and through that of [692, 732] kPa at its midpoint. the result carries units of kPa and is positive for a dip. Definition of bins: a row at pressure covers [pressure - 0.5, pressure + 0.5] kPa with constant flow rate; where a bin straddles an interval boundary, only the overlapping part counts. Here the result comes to 2.0 kPa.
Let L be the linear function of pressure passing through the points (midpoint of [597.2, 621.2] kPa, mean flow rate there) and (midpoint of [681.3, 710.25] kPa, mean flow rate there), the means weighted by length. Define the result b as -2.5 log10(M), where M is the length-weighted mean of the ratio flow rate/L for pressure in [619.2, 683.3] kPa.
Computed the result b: 0.062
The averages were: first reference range 25.3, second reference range 27.1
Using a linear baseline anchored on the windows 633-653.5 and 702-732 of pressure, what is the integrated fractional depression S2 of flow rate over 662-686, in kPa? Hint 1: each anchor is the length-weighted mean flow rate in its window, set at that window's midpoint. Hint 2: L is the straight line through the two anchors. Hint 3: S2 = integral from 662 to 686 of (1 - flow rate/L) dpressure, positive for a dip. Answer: 2.7 kPa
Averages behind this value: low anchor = 24.7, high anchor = 30.3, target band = 24.1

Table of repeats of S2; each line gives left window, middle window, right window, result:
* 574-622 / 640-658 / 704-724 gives 1.51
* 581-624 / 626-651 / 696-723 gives 1.69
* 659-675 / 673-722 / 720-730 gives 0.76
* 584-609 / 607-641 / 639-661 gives -0.94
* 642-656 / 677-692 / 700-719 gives 1.41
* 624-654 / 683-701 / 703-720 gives 1.50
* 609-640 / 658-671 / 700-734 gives 1.79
